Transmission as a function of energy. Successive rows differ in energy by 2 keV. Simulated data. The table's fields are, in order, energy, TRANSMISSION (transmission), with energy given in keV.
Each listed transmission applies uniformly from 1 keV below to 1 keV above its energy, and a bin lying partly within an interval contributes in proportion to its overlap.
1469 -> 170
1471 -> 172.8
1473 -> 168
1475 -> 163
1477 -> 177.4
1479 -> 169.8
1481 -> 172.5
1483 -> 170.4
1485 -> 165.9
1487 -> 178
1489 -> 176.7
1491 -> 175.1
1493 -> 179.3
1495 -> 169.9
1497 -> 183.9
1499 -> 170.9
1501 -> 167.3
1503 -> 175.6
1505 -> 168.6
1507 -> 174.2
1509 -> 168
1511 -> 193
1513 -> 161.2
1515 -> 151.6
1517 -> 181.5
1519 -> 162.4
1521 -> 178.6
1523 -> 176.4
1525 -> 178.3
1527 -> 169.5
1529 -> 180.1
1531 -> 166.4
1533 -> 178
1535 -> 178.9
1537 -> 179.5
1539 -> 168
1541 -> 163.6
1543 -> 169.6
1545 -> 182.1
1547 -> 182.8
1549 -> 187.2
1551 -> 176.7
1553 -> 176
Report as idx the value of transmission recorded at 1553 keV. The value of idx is 176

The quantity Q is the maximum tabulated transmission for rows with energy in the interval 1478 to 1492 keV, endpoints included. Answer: 178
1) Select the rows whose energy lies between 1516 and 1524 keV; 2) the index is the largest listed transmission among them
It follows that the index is 181.5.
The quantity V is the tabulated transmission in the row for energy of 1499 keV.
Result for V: 170.9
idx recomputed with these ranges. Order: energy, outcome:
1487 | 178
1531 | 166.4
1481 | 172.5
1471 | 172.8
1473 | 168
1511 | 193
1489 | 176.7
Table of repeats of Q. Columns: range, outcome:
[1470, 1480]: 177.4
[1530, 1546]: 182.1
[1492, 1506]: 183.9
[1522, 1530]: 180.1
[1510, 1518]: 193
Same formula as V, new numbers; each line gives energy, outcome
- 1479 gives 169.8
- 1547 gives 182.8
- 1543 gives 169.6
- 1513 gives 161.2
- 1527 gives 169.5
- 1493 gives 179.3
